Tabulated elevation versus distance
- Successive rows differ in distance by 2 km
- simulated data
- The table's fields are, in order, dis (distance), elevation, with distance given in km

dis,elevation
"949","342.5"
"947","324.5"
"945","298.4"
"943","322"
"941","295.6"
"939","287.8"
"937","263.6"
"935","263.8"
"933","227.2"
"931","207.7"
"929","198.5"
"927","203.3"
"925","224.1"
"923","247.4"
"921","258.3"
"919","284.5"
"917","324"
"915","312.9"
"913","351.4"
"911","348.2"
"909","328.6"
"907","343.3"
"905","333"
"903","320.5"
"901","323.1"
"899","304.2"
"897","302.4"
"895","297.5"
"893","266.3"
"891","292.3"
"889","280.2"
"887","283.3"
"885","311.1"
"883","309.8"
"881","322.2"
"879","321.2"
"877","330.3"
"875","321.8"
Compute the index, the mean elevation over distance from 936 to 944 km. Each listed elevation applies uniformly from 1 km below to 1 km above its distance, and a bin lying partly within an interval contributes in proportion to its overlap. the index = 292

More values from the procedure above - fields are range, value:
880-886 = 314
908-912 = 338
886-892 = 285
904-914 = 341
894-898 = 300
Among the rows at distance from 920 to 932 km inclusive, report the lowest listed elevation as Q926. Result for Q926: 198.5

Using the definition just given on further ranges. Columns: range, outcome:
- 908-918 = 312.9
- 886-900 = 266.3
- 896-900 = 302.4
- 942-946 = 298.4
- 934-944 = 263.6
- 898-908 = 304.2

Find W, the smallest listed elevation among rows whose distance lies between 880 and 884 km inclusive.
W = 309.8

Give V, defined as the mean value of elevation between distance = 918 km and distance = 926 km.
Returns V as 254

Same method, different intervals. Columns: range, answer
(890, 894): 279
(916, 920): 304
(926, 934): 209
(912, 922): 306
